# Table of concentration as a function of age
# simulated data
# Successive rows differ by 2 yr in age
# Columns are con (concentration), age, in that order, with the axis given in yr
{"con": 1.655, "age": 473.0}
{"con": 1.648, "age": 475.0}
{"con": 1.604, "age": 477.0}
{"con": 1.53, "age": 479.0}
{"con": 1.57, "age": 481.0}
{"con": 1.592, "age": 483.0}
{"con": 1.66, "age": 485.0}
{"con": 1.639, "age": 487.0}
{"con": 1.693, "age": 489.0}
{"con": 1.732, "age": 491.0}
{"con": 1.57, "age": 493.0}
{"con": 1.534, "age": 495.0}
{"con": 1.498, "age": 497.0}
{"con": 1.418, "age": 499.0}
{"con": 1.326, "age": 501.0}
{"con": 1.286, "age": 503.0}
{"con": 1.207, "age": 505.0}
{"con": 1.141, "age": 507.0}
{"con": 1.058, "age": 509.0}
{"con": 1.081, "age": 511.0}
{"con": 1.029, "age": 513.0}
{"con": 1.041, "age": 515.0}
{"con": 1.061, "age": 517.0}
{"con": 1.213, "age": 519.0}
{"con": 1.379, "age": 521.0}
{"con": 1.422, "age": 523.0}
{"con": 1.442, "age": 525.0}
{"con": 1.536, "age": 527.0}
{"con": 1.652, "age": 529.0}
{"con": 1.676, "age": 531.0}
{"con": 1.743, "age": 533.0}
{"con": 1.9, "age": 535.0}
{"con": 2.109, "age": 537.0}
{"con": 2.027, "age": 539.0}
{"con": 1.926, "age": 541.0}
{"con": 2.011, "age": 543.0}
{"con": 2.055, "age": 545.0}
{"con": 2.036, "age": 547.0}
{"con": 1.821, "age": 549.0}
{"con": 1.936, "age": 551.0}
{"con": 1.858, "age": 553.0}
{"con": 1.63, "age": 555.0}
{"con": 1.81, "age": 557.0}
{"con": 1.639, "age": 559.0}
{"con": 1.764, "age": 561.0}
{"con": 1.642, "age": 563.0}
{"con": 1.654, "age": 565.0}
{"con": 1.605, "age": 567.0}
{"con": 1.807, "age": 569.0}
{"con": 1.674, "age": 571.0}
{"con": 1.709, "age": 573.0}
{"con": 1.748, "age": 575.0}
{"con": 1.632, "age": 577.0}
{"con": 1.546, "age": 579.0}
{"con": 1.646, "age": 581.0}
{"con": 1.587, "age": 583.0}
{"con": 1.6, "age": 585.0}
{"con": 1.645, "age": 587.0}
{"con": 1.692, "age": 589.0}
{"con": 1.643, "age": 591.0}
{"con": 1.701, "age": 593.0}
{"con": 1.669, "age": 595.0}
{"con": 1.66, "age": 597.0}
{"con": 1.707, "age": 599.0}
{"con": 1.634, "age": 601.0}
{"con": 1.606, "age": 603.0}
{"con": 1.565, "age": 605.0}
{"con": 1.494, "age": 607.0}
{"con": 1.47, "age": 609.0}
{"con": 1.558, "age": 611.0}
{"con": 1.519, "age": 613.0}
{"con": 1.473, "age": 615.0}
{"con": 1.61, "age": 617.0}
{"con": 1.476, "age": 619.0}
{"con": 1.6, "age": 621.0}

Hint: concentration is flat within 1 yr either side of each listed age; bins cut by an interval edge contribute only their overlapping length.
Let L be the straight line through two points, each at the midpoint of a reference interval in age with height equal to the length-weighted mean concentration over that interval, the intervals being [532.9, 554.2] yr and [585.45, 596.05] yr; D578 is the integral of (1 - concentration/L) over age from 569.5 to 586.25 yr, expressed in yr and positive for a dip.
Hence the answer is 0.9 yr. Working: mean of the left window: 1.95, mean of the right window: 1.67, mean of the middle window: 1.65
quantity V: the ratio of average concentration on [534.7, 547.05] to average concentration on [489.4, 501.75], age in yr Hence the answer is 1.32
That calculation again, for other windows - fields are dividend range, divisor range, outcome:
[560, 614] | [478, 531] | 1.17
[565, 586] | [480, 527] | 1.20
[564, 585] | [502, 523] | 1.43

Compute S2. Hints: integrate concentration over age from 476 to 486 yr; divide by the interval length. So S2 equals 1.59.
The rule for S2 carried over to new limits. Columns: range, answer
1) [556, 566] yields 1.7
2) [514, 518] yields 1.05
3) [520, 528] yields 1.44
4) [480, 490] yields 1.63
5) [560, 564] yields 1.7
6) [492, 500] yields 1.5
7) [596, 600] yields 1.68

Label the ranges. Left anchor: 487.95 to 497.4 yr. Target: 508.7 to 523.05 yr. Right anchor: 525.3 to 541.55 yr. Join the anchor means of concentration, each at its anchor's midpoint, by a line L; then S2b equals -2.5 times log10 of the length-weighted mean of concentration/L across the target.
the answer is 0.44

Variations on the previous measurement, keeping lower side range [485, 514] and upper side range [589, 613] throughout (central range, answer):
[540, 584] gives -0.16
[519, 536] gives -0.09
